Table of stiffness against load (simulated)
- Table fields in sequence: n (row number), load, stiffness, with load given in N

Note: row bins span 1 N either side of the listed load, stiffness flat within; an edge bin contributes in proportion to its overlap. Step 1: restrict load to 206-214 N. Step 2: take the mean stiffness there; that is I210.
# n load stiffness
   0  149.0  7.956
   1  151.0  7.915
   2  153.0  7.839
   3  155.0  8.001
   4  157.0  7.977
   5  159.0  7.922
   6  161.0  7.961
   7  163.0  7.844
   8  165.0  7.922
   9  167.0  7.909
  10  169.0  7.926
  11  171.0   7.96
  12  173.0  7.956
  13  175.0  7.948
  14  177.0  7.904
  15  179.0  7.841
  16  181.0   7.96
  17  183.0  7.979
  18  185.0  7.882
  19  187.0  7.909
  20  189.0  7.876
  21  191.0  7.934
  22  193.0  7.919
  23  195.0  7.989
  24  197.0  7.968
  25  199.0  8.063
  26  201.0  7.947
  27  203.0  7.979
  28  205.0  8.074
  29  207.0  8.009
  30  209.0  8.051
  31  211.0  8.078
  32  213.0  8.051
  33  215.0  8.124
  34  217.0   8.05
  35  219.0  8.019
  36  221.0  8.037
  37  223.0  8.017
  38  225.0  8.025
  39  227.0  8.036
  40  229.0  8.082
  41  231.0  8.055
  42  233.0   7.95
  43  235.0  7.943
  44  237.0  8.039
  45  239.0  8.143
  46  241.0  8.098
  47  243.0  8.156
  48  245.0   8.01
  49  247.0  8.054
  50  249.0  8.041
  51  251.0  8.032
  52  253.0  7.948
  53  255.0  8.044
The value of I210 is 8.05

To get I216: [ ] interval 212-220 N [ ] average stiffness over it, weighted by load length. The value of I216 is 8.06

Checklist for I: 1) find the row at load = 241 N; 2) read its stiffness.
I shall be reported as 8.098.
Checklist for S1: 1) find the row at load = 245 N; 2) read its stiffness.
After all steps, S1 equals 8.01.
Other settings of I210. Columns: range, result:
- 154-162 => 7.97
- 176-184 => 7.92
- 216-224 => 8.03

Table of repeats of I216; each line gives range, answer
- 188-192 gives 7.91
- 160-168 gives 7.91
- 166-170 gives 7.92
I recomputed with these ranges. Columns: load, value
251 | 8.032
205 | 8.074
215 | 8.124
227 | 8.036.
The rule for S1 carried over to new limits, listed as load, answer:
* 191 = 7.934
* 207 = 8.009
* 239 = 8.143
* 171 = 7.96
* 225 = 8.025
